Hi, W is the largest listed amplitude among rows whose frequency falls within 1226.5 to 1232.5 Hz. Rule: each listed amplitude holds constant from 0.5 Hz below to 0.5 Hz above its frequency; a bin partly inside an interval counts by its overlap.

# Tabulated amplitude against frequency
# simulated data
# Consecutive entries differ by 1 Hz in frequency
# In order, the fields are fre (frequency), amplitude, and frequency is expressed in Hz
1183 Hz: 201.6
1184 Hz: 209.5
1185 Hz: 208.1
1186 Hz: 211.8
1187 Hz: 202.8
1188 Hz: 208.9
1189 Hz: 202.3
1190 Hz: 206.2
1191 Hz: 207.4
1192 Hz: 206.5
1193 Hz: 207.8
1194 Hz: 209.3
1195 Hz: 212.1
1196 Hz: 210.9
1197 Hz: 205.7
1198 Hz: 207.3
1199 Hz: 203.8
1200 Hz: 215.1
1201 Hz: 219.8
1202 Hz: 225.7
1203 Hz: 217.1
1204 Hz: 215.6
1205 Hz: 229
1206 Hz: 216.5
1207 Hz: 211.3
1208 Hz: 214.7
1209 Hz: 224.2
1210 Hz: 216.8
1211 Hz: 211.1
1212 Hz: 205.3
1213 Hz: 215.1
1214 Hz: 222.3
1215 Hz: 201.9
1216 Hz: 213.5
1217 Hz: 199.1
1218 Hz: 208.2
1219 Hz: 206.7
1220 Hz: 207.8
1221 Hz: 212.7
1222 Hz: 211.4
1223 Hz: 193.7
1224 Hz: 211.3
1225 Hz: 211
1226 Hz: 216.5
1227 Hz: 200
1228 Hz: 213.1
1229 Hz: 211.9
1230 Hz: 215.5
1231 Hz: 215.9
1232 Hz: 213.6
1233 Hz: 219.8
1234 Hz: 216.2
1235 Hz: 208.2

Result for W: 215.9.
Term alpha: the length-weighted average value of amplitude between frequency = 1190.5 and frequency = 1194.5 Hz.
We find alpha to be 208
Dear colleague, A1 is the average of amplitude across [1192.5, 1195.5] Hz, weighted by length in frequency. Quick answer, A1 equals 210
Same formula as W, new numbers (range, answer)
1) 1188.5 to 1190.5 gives 206.2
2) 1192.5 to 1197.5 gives 212.1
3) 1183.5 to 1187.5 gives 211.8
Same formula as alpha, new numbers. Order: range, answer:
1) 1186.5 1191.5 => 206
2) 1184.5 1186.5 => 210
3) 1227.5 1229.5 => 212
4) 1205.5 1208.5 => 214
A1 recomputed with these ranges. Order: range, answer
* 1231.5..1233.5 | 217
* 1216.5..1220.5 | 205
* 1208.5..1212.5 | 214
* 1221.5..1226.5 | 209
